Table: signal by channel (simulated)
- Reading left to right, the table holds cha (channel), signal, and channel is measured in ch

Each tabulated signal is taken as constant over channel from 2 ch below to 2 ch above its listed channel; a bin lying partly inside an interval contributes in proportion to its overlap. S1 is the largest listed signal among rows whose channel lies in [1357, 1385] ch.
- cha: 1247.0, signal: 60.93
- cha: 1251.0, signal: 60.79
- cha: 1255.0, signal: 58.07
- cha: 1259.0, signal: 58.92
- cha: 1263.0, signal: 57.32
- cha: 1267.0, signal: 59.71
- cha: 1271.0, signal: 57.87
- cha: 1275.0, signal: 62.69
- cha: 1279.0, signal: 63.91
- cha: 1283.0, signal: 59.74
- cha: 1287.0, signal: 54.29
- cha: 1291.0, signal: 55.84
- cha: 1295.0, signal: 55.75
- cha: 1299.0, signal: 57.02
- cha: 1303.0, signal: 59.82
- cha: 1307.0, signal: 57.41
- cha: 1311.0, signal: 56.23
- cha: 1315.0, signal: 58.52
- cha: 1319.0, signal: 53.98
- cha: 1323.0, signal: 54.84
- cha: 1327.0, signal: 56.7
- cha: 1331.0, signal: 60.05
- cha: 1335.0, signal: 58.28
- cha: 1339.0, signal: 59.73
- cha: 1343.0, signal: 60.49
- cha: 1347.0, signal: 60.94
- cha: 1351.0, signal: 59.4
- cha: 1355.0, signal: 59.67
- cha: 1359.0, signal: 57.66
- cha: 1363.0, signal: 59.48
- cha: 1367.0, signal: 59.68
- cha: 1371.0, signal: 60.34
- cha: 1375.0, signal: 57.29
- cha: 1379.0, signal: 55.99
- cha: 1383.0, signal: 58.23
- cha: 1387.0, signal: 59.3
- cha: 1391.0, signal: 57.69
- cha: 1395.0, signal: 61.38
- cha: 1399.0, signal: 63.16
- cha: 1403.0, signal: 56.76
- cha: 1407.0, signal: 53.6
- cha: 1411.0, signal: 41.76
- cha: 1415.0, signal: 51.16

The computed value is 60.34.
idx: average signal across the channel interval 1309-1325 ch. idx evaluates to 55.9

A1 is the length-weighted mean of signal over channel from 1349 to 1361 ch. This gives 58.9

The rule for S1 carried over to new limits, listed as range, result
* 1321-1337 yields 60.05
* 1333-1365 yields 60.94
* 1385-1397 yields 61.38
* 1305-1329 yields 58.52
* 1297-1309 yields 59.82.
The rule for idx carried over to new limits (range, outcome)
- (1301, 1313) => 57.8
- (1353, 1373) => 59.4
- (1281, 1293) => 56.6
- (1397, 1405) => 60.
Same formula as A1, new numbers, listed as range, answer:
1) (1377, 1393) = 57.8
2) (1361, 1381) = 58.6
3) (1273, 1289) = 60.2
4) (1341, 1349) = 60.7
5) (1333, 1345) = 59.5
